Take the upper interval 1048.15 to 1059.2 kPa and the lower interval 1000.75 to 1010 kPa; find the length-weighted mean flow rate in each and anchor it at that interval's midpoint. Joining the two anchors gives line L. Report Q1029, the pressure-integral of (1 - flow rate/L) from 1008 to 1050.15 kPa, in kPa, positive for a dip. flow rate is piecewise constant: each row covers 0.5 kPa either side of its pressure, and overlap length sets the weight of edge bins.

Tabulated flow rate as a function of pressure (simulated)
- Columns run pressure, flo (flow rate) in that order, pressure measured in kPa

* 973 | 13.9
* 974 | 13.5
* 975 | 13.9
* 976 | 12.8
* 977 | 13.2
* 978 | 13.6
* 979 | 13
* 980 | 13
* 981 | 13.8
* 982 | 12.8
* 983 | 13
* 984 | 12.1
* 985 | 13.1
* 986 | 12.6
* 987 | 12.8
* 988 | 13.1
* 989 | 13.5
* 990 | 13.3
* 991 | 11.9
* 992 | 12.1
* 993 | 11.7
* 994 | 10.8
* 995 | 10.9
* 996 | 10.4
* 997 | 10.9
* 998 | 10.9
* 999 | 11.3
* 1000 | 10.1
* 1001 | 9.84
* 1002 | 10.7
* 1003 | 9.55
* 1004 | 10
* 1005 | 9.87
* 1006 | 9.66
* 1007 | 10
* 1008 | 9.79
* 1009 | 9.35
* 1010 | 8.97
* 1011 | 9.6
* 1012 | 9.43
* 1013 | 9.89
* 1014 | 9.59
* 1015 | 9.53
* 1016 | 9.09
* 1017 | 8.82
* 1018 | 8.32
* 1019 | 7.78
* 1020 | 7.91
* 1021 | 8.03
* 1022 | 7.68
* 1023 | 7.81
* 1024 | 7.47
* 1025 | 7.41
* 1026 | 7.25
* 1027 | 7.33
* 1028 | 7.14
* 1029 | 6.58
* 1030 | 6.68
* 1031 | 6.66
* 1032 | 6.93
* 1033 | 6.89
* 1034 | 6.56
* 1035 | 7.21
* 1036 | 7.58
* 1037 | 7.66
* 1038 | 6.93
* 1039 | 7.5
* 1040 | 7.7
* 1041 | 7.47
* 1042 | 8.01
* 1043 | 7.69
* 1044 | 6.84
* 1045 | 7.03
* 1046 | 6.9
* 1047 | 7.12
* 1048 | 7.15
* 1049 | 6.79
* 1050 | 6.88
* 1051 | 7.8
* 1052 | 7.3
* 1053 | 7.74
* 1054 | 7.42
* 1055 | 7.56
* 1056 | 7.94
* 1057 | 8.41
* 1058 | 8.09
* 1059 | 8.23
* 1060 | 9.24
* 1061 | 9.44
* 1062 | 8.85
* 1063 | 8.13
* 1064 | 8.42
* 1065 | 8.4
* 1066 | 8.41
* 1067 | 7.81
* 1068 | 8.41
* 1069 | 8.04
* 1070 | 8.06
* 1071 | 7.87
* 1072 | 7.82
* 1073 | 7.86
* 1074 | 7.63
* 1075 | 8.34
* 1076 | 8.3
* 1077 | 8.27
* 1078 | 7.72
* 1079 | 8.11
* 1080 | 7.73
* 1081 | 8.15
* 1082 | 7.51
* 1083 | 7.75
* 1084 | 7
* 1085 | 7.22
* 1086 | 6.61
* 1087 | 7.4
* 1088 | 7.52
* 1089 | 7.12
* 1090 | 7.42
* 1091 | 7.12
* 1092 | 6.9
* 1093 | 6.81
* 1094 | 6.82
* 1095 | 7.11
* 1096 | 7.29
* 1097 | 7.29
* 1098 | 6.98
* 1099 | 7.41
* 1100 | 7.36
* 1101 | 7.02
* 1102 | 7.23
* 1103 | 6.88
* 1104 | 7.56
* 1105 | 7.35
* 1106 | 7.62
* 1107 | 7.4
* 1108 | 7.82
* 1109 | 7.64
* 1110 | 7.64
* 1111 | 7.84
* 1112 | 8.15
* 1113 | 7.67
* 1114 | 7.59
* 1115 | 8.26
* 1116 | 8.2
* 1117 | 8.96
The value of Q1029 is 4.7 kPa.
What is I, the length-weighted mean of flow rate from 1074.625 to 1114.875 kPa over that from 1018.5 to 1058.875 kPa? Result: 1.0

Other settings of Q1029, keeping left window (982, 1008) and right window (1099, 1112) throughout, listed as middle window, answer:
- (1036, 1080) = 6.1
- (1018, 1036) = 5.2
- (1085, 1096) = 1.2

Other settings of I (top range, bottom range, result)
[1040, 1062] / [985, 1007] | 0.68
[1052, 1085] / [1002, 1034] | 0.96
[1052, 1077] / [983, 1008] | 0.72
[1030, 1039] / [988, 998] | 0.60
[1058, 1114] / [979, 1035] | 0.78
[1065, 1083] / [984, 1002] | 0.68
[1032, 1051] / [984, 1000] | 0.61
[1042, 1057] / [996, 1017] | 0.74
